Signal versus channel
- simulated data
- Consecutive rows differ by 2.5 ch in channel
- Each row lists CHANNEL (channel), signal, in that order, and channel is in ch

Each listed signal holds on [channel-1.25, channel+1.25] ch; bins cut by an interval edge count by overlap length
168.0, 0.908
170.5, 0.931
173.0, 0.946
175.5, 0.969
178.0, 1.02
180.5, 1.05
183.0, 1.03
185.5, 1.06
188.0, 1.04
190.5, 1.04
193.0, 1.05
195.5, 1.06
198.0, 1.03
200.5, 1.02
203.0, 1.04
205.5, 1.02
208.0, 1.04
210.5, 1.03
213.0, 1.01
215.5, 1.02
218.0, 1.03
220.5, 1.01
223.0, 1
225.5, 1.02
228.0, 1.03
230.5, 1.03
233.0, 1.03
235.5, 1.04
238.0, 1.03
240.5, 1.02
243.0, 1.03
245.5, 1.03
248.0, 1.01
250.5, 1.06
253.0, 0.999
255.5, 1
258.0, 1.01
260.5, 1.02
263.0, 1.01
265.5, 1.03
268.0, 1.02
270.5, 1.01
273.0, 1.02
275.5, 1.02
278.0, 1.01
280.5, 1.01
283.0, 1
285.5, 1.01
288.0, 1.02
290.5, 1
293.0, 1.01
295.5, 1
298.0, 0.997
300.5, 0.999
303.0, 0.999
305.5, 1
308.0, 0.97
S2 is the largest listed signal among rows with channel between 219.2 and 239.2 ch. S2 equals 1.04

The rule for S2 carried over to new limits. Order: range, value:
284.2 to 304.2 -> 1.02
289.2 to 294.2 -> 1.01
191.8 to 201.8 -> 1.06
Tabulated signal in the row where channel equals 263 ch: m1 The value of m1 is 1.01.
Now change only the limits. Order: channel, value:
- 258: 1.01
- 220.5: 1.01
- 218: 1.03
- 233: 1.03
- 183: 1.03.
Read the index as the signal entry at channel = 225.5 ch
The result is 1.02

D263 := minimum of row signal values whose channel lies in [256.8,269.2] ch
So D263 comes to 1.01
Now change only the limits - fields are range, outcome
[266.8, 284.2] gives 1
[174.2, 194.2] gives 0.969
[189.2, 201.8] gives 1.02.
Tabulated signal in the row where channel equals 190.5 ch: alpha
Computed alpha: 1.04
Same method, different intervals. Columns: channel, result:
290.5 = 1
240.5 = 1.02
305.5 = 1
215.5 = 1.02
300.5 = 0.999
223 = 1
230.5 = 1.03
